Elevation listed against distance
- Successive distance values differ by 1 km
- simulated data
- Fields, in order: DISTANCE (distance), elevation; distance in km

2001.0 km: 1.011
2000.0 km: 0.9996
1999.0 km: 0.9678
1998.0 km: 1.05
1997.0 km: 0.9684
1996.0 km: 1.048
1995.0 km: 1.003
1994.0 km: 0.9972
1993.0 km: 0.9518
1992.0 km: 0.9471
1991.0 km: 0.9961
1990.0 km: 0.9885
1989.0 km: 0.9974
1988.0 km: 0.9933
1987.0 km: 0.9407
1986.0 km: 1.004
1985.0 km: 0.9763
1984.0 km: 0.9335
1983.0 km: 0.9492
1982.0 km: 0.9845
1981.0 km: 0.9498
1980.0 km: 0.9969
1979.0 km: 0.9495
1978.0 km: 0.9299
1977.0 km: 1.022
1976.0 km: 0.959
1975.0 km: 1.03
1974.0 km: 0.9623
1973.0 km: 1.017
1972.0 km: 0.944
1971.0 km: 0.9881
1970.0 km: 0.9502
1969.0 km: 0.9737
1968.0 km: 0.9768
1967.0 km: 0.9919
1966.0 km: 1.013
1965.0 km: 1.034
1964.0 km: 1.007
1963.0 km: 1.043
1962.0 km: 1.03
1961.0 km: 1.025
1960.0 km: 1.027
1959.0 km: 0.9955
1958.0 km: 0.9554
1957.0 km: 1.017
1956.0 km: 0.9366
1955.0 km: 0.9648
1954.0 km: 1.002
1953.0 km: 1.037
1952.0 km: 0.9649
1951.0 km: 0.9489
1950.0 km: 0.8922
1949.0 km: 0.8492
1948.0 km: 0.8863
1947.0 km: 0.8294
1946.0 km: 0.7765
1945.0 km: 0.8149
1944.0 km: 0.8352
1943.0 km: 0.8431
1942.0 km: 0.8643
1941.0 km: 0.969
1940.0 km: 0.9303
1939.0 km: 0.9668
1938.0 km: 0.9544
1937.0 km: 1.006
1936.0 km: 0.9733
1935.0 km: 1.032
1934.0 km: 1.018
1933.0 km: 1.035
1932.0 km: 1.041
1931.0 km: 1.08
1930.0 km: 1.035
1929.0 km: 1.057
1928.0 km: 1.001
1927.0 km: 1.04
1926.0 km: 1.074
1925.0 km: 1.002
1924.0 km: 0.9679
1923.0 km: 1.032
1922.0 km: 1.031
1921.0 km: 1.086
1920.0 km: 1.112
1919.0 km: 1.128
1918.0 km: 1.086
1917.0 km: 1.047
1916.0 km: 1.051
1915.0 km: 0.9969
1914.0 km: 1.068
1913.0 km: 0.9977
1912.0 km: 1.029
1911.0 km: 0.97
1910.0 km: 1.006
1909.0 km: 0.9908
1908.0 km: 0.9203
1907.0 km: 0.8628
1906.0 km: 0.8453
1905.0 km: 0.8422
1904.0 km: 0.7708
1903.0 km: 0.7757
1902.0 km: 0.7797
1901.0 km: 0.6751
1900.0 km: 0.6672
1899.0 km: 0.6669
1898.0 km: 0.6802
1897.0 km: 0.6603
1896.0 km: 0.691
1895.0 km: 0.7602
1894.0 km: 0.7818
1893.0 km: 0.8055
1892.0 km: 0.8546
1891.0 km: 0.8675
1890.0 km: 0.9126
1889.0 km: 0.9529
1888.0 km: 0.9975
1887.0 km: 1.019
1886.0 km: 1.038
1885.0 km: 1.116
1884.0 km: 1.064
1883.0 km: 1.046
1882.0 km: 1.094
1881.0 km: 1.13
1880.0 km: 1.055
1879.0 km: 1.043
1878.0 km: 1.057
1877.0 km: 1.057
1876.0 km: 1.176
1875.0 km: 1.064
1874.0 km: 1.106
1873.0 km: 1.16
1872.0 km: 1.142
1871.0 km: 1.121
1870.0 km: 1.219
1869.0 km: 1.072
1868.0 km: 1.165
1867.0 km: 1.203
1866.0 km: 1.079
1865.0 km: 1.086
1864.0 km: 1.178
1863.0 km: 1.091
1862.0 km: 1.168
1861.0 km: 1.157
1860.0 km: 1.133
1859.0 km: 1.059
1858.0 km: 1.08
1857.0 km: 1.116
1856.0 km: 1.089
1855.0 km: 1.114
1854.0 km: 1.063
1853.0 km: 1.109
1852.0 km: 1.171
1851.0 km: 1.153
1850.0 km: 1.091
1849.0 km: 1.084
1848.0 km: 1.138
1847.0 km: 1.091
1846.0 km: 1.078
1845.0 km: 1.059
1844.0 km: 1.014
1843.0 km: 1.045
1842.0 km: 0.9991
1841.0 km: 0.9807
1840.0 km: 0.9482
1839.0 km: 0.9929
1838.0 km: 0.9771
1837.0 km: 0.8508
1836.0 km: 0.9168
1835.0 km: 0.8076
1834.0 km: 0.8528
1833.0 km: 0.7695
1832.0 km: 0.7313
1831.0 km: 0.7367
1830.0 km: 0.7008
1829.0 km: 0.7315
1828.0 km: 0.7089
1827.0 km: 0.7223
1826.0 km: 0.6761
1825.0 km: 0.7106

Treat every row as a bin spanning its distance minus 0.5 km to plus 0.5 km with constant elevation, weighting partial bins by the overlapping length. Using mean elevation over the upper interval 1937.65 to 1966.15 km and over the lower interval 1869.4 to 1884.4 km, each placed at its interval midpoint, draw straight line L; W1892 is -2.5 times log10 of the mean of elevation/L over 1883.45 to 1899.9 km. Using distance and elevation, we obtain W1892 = 0.24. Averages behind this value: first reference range 1.1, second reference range 0.944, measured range 0.862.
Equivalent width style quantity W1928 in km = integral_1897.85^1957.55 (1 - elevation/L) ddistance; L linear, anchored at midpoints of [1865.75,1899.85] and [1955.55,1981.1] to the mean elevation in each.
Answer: 2.6 km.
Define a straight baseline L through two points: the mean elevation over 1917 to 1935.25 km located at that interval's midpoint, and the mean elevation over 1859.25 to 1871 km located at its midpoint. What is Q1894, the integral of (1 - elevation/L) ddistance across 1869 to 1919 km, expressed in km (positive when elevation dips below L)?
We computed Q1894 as 6.4 km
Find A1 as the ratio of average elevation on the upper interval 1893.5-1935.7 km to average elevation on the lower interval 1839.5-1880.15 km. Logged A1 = 0.85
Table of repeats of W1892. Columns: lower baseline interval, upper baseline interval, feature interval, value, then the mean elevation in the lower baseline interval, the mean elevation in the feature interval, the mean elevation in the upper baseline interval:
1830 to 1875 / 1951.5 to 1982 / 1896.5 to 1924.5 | 0.109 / 1.05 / 0.919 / 0.99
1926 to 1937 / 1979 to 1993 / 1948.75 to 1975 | 0.015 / 1.03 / 0.985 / 0.972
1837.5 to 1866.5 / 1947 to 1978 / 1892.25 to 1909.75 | 0.308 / 1.08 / 0.779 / 0.978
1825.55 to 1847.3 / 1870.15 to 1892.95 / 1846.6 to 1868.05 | -0.169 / 0.88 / 1.12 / 1.05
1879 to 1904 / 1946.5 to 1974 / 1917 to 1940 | -0.113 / 0.88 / 1.03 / 0.974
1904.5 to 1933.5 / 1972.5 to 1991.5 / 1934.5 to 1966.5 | 0.051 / 1.01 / 0.951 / 0.978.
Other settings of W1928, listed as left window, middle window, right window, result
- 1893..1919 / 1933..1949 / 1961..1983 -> 0.3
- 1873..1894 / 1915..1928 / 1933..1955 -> -1.2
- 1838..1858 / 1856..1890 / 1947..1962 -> -1.7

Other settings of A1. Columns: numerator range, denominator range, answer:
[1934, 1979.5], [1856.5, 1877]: 0.85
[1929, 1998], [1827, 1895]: 0.95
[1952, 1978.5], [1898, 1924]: 1.06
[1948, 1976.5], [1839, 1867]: 0.90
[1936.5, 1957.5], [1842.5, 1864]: 0.83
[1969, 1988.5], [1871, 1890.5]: 0.91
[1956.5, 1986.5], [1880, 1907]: 1.14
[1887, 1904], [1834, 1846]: 0.82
